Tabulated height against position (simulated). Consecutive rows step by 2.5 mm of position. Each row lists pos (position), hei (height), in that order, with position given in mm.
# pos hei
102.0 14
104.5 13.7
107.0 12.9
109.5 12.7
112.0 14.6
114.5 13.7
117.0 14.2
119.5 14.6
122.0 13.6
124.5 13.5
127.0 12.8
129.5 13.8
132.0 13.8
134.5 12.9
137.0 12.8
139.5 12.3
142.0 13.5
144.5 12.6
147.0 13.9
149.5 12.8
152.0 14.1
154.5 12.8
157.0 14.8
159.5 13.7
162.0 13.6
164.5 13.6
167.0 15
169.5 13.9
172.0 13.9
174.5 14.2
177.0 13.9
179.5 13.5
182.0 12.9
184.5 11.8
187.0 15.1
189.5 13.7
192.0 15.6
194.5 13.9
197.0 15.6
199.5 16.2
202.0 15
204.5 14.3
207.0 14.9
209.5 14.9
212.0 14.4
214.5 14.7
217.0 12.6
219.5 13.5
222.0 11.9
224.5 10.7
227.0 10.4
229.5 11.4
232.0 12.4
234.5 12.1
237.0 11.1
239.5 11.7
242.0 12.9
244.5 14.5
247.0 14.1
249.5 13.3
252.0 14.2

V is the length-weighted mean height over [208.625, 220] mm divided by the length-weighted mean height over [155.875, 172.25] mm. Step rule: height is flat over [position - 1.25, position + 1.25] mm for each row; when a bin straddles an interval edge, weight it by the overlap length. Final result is 1.00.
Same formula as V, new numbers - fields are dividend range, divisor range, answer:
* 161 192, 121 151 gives 1.05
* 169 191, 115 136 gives 1.00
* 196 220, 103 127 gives 1.07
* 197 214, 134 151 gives 1.15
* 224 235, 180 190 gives 0.85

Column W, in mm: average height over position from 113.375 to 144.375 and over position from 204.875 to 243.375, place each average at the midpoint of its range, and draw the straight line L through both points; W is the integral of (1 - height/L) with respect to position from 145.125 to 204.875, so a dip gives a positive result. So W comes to -4.55 mm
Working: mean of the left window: 13.4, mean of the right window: 12.7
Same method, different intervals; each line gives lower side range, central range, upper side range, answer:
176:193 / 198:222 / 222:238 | -3.7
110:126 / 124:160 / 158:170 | 1.6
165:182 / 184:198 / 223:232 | -1.5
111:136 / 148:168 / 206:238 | -0.6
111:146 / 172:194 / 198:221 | 0.5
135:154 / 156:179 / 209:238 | -2.0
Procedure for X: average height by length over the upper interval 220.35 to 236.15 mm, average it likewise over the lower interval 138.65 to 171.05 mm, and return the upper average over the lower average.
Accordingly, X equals 0.8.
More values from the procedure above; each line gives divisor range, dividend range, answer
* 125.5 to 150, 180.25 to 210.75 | 1.10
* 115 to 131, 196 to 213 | 1.09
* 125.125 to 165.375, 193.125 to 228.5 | 1.03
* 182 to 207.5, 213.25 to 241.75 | 0.83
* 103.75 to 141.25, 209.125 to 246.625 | 0.94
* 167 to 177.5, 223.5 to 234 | 0.80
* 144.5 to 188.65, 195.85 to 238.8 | 0.97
